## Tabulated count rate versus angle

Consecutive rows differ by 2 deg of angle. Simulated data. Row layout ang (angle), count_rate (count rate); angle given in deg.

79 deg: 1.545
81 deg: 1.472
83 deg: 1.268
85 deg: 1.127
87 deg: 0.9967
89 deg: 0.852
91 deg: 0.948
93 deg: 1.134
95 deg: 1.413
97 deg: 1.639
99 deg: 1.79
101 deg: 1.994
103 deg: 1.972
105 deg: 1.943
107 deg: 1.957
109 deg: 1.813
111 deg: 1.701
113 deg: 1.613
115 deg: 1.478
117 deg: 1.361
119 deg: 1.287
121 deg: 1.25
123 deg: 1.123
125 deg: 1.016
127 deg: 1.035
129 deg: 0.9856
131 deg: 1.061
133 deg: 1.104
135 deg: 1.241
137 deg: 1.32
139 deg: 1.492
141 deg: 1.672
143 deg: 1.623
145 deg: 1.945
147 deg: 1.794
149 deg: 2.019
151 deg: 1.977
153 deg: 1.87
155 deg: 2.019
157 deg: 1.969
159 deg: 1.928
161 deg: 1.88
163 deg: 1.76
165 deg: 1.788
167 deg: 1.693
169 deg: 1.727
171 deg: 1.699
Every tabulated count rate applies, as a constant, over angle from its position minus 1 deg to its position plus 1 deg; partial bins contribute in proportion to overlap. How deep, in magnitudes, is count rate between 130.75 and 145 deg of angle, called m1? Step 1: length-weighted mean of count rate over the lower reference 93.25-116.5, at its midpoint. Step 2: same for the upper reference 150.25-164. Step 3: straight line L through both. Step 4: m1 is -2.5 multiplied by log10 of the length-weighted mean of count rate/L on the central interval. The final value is 0.289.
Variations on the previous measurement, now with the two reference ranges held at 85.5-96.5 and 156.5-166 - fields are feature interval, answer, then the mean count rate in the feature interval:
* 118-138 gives 0.29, 1.14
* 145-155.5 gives -0.11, 1.93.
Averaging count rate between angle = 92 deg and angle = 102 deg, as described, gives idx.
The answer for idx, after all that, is 1.59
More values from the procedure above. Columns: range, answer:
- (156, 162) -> 1.93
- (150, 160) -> 1.95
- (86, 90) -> 0.924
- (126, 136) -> 1.09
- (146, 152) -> 1.93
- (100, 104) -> 1.98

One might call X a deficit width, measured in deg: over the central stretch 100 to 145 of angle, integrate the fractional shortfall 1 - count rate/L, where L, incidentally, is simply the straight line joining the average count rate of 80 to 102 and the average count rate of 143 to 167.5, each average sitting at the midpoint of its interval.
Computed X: 3.2 deg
